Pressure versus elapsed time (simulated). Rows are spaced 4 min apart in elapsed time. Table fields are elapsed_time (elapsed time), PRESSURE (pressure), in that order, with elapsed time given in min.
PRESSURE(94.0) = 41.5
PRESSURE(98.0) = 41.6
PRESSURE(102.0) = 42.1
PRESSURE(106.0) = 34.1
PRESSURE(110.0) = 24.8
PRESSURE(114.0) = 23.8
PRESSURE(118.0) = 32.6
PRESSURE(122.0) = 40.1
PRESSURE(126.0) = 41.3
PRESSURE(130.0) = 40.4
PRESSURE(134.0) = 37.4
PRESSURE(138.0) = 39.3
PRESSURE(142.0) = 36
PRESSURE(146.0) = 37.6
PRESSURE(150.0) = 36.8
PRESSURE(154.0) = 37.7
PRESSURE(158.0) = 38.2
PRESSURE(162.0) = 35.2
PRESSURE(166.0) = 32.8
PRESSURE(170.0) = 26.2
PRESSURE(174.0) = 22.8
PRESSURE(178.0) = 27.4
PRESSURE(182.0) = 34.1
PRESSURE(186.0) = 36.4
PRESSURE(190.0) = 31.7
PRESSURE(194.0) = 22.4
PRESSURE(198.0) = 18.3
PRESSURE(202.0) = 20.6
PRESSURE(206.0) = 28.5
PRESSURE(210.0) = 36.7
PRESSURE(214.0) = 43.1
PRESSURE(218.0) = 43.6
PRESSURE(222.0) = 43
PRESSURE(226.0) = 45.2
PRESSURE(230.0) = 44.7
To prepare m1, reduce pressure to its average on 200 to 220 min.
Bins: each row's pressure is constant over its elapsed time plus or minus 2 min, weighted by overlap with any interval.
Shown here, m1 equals 34.5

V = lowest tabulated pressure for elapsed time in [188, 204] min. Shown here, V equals 18.3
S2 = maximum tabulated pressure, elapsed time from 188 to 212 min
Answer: 36.7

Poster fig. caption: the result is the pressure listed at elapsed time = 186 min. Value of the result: 36.4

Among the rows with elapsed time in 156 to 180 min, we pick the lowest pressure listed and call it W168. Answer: 22.8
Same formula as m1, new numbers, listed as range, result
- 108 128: 32.5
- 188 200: 24.1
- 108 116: 24.3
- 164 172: 29.5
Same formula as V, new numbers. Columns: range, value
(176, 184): 27.4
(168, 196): 22.4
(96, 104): 41.6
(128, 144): 36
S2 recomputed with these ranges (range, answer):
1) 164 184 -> 34.1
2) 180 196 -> 36.4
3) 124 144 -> 41.3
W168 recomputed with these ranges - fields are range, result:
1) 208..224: 36.7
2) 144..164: 35.2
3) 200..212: 20.6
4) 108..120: 23.8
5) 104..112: 24.8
